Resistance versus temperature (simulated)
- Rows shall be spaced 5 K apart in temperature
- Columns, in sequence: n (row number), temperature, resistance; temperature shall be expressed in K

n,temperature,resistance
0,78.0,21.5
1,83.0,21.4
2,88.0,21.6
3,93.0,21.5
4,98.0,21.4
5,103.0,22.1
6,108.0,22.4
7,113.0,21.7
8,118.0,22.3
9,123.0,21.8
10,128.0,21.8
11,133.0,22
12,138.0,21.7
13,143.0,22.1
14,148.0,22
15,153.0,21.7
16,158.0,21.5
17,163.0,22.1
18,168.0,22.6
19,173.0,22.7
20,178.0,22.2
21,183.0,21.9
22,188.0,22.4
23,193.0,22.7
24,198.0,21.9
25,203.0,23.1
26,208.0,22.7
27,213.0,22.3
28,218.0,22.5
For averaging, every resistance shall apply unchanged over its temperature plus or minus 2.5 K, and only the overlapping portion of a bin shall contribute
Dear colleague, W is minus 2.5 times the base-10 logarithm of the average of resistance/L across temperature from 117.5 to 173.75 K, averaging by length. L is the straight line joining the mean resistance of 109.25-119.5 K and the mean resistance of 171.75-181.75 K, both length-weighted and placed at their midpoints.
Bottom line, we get 0.01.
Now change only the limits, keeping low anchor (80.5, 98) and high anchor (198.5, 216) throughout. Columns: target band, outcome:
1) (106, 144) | -0.01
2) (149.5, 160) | 0.02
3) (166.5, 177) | -0.02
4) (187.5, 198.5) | 0.00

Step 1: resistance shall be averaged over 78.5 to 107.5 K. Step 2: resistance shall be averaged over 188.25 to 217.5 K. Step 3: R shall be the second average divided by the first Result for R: 1.0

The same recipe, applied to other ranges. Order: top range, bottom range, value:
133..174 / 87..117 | 1.01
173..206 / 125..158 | 1.02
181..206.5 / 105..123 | 1.02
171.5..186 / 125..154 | 1.02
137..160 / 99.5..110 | 0.98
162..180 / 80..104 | 1.04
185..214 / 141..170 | 1.02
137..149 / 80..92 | 1.02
